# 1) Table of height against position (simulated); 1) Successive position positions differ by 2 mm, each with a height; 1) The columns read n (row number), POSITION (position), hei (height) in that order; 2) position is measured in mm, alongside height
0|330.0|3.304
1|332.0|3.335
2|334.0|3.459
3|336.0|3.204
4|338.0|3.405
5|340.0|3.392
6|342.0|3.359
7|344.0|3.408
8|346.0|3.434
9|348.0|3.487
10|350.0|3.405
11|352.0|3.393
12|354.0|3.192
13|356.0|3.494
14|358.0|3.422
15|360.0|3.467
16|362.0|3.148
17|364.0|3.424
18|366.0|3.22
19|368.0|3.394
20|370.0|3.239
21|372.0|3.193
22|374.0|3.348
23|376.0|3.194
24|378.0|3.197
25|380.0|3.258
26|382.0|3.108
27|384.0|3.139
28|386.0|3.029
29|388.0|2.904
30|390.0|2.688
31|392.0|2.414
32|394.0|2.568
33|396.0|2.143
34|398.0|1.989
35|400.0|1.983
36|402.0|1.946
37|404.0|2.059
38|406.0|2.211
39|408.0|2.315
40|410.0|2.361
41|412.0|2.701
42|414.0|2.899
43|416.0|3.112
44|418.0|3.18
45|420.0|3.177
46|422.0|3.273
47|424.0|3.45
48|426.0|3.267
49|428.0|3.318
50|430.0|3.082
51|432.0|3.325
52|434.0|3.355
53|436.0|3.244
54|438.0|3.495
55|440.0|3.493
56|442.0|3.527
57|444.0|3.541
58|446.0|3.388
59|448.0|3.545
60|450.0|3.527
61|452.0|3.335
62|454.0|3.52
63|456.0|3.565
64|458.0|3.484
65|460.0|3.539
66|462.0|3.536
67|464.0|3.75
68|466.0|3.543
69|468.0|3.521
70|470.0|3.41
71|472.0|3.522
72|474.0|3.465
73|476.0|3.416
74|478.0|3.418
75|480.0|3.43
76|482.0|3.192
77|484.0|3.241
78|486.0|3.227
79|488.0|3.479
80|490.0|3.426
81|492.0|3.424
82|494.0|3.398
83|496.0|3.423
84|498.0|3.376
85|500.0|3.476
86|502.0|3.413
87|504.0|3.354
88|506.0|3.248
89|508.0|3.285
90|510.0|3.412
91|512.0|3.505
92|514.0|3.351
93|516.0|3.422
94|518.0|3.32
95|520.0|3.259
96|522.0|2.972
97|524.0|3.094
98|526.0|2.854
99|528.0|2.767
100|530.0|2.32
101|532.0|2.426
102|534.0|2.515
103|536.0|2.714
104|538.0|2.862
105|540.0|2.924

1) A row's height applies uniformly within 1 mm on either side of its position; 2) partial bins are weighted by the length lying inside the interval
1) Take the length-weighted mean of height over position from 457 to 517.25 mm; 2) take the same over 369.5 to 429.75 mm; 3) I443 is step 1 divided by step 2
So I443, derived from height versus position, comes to 1.2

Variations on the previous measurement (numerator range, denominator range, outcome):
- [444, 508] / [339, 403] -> 1.12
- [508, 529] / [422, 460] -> 0.94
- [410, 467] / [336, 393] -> 1.03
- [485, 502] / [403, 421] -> 1.28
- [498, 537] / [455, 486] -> 0.89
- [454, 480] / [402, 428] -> 1.25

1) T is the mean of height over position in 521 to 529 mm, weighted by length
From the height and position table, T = 2.92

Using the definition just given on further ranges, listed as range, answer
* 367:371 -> 3.32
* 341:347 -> 3.4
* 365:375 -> 3.28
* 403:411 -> 2.24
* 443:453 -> 3.47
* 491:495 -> 3.41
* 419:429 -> 3.3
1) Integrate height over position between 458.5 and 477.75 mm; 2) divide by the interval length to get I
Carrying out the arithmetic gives 3.52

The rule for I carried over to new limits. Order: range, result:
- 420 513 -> 3.41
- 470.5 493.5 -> 3.39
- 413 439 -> 3.24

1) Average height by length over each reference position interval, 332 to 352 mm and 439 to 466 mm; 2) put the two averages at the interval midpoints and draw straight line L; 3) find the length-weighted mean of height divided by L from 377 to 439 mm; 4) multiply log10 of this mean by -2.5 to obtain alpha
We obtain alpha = 0.216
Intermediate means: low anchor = 3.39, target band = 2.84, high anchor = 3.52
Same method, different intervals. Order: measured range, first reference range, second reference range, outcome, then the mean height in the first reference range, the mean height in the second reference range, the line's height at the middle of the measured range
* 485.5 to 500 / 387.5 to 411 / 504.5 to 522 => -0.09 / 2.29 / 3.33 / 3.14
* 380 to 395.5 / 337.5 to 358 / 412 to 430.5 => 0.15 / 3.4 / 3.17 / 3.27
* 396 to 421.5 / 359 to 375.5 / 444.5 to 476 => 0.33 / 3.3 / 3.51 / 3.39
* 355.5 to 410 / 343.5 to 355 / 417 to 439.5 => 0.17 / 3.39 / 3.29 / 3.35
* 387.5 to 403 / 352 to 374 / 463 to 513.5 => 0.40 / 3.32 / 3.41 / 3.35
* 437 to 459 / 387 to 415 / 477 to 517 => -0.22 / 2.37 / 3.38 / 2.86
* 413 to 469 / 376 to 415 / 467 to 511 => -0.14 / 2.59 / 3.39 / 2.98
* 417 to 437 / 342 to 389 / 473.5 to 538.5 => -0.01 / 3.28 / 3.2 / 3.25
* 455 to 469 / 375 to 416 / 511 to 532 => -0.24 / 2.62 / 3.05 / 2.85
